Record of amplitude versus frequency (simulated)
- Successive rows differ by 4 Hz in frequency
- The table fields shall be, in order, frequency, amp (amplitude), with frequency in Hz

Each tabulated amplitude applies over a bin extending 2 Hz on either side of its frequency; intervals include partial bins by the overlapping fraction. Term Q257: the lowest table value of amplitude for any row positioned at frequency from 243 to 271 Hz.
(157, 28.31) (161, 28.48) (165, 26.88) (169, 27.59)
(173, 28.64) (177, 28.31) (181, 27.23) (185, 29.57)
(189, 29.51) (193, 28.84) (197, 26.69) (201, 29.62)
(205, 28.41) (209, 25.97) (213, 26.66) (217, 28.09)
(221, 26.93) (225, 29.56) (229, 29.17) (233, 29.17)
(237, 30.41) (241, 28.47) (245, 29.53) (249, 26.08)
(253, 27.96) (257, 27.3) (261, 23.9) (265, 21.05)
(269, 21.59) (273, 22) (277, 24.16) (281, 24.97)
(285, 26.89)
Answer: 21.05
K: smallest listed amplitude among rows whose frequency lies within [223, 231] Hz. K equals 29.17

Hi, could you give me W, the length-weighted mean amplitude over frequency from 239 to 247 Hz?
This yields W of 29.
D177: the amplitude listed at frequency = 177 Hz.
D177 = 28.31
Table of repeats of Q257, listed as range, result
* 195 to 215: 25.97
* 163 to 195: 26.88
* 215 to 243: 26.93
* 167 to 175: 27.59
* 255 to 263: 23.9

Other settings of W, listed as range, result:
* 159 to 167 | 27.7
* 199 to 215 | 27.7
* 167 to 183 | 27.9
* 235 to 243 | 29.4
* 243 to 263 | 27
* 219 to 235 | 28.7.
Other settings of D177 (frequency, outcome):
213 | 26.66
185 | 29.57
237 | 30.41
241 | 28.47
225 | 29.56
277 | 24.16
